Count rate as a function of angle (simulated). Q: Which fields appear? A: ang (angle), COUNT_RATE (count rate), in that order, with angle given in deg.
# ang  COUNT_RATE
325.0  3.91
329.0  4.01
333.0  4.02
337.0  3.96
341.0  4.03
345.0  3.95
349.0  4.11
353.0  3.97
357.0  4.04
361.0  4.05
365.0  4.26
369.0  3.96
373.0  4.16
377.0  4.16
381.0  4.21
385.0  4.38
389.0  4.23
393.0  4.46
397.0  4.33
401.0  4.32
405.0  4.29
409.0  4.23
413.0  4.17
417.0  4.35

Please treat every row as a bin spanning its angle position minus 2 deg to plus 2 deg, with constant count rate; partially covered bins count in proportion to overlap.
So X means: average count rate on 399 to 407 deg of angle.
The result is 4.3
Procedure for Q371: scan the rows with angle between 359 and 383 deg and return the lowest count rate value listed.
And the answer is 3.96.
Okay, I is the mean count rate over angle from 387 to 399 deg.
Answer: 4.34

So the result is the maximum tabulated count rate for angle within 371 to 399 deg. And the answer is 4.46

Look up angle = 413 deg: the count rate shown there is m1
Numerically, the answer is 4.17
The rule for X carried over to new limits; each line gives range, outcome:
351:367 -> 4.08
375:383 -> 4.19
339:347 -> 3.99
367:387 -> 4.17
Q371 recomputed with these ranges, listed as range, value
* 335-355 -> 3.95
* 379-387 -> 4.21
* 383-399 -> 4.23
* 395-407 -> 4.29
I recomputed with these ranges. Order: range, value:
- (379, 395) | 4.32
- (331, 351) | 4.01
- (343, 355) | 4.01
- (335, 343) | 4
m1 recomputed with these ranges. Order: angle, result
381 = 4.21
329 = 4.01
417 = 4.35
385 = 4.38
